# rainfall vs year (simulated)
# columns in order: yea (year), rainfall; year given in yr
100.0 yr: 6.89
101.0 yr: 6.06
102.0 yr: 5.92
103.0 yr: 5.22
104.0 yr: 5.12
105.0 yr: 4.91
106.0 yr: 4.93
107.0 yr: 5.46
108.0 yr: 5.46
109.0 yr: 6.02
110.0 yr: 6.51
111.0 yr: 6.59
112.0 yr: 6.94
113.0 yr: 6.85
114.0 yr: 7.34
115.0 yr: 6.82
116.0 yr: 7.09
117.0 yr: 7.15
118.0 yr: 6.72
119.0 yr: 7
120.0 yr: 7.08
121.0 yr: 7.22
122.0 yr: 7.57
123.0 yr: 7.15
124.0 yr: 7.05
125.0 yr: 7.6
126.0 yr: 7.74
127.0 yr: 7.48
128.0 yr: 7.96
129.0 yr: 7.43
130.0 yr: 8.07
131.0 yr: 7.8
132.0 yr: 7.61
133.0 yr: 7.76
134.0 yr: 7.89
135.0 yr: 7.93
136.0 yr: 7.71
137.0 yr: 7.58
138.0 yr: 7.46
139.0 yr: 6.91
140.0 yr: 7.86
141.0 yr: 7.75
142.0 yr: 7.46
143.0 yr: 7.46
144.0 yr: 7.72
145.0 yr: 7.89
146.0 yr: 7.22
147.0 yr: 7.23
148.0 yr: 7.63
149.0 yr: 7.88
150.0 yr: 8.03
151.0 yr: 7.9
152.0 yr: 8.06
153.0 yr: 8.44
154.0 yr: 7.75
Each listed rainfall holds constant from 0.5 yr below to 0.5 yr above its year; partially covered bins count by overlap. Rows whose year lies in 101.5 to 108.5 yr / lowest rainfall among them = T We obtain 4.91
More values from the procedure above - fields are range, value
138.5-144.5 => 6.91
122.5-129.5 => 7.05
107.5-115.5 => 5.46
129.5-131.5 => 7.8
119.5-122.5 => 7.08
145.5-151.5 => 7.22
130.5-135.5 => 7.61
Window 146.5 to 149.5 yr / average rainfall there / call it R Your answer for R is 7.58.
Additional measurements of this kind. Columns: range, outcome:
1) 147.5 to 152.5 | 7.9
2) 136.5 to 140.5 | 7.45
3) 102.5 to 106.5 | 5.04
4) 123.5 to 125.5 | 7.32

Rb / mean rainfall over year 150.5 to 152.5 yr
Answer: 7.98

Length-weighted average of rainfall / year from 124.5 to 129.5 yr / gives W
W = 7.64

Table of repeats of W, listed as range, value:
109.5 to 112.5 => 6.68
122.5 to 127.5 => 7.4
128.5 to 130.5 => 7.75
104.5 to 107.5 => 5.1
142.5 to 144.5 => 7.59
